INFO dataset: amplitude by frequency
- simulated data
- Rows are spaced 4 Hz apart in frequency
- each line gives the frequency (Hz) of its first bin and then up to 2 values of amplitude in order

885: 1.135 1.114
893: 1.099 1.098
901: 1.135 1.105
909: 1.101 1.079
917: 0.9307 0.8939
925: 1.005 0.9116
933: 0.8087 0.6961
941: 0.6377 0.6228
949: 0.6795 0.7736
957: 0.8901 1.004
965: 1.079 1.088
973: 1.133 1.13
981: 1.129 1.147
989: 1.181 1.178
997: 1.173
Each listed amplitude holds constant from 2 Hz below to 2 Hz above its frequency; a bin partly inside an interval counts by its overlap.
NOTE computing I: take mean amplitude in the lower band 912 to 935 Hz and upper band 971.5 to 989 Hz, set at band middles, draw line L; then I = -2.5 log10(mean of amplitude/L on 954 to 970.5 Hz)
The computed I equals 0.08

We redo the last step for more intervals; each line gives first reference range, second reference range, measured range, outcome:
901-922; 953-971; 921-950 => 0.290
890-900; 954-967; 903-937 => 0.100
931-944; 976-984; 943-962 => 0.106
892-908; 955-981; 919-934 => 0.195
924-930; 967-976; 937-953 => 0.460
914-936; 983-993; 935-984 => 0.164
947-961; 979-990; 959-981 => -0.107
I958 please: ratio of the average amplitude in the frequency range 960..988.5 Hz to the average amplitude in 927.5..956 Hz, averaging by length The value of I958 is 1.51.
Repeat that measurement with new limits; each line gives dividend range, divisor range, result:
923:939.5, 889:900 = 0.77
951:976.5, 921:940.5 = 1.19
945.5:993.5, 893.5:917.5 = 0.94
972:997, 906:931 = 1.16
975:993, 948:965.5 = 1.31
